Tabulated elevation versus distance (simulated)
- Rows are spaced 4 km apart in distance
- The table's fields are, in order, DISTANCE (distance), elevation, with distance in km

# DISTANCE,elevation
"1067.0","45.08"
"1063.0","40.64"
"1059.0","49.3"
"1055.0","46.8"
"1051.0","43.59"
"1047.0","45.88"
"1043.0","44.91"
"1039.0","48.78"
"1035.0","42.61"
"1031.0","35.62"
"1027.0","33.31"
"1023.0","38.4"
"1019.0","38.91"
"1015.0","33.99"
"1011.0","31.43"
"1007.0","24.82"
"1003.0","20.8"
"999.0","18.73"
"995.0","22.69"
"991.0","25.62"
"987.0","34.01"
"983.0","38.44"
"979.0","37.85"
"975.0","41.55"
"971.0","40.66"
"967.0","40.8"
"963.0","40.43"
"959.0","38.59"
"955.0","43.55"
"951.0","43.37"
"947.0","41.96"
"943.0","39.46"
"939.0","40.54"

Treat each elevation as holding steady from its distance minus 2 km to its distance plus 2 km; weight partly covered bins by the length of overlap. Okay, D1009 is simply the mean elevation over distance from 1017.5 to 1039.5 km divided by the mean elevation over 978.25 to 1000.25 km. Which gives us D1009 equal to 1.3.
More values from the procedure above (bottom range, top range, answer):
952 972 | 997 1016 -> 0.62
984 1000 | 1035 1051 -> 1.72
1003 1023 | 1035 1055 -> 1.44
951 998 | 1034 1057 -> 1.24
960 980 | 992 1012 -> 0.58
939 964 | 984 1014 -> 0.63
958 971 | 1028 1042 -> 1.04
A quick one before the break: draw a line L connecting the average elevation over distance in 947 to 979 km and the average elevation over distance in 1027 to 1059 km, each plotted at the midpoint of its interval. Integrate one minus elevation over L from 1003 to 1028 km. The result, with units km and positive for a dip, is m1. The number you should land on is 6.0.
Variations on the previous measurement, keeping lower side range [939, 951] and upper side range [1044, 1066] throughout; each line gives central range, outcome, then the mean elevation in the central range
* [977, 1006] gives 9.9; 28.2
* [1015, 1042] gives 3.0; 39.4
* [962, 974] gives 0.4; 40.7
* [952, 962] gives 0.1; 41.2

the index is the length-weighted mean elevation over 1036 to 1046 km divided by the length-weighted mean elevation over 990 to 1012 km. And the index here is 1.96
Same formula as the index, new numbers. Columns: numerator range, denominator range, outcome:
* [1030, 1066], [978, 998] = 1.45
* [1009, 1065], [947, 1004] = 1.16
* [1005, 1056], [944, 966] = 0.94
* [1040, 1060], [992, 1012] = 1.97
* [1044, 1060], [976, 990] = 1.27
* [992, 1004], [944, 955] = 0.50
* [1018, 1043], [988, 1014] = 1.62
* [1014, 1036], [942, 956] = 0.88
